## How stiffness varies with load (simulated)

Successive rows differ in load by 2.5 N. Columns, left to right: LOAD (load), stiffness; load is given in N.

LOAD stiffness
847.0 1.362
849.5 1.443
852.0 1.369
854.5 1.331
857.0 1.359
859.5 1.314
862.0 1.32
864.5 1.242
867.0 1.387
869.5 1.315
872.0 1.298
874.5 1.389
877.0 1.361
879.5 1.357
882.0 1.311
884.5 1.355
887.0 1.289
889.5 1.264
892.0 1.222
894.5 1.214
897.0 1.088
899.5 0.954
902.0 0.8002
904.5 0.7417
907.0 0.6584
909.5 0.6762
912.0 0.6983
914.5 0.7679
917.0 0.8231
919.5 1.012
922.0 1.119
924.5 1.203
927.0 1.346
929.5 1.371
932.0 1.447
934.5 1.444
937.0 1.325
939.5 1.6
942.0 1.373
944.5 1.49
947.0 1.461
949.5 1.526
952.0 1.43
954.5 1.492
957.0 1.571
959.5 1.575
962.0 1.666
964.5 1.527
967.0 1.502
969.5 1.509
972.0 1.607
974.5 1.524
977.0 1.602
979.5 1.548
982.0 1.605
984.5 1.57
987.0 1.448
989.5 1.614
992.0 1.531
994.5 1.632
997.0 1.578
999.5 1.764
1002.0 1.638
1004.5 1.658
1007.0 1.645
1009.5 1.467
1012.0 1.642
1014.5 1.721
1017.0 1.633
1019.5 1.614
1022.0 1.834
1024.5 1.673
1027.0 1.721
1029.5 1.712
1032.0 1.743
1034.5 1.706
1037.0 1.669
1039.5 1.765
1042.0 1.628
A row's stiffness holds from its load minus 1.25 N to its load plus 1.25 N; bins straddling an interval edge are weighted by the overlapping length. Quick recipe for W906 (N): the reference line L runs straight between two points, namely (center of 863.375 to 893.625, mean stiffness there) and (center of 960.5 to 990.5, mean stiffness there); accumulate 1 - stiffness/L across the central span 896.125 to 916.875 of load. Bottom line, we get 8.8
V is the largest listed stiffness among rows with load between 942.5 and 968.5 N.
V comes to 1.666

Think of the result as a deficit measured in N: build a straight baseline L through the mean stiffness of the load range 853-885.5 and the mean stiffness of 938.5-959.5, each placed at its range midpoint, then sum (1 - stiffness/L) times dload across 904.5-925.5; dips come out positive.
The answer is 8.4 N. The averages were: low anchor 1.33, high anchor 1.5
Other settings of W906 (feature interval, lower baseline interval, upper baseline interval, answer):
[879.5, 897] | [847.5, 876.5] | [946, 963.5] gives 1.6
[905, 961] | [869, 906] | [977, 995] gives 5.5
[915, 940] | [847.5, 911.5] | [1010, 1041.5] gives 2.2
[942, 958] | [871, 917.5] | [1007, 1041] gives -1.8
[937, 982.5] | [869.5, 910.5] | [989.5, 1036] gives -3.0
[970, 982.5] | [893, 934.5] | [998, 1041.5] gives -1.5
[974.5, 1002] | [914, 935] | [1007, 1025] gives -1.5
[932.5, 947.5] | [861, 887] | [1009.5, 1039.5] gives 0.4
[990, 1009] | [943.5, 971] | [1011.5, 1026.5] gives 0.1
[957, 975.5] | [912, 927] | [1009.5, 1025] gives -3.5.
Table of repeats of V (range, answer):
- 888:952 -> 1.6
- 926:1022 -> 1.834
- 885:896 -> 1.289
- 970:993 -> 1.614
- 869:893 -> 1.389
